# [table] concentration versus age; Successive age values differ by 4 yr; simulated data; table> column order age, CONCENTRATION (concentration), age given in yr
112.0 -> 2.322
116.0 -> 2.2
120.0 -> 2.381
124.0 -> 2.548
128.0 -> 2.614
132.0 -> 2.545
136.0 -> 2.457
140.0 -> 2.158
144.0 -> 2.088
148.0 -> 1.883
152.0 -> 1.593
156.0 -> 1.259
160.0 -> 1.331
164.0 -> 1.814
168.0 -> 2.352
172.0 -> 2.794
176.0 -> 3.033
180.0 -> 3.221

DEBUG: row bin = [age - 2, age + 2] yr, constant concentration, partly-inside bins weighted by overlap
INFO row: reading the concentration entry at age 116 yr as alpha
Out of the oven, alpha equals 2.2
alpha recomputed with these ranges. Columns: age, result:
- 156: 1.259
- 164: 1.814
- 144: 2.088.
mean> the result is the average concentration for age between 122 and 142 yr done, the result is 2.46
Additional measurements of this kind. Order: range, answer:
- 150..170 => 1.67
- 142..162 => 1.63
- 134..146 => 2.23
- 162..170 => 2.08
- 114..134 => 2.46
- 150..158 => 1.43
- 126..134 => 2.58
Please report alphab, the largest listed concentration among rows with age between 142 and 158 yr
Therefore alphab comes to 2.088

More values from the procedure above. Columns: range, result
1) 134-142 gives 2.457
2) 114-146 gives 2.614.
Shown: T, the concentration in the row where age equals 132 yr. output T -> 2.545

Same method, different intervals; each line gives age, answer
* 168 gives 2.352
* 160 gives 1.331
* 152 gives 1.593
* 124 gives 2.548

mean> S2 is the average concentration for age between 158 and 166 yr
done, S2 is 1.57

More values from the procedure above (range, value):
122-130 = 2.58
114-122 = 2.29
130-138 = 2.5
